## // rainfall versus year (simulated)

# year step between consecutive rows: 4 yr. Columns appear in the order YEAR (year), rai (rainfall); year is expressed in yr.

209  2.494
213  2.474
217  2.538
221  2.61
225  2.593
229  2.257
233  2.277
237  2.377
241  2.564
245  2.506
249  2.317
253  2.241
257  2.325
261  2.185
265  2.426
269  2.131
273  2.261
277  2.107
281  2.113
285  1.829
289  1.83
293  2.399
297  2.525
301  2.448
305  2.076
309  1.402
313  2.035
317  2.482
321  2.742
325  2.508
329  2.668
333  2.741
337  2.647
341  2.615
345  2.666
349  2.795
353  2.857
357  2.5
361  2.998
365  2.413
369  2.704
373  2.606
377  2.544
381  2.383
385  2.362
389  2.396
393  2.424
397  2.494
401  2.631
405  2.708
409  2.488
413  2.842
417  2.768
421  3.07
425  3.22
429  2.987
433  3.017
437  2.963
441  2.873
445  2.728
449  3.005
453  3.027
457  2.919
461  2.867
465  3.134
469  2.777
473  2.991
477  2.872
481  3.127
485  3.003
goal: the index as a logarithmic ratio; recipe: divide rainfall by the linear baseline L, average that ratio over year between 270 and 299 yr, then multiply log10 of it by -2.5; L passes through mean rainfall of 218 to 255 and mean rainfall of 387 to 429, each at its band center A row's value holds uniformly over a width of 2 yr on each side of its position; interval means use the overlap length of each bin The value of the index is 0.16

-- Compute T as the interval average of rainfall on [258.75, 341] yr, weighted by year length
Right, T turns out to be 2.29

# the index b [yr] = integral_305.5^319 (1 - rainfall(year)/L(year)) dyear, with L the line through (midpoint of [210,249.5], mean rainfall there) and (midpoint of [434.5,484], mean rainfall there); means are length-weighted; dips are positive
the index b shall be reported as 3.3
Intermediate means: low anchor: 2.46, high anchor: 2.94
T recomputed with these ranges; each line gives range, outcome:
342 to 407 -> 2.59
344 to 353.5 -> 2.77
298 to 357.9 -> 2.48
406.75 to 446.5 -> 2.9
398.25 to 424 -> 2.76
